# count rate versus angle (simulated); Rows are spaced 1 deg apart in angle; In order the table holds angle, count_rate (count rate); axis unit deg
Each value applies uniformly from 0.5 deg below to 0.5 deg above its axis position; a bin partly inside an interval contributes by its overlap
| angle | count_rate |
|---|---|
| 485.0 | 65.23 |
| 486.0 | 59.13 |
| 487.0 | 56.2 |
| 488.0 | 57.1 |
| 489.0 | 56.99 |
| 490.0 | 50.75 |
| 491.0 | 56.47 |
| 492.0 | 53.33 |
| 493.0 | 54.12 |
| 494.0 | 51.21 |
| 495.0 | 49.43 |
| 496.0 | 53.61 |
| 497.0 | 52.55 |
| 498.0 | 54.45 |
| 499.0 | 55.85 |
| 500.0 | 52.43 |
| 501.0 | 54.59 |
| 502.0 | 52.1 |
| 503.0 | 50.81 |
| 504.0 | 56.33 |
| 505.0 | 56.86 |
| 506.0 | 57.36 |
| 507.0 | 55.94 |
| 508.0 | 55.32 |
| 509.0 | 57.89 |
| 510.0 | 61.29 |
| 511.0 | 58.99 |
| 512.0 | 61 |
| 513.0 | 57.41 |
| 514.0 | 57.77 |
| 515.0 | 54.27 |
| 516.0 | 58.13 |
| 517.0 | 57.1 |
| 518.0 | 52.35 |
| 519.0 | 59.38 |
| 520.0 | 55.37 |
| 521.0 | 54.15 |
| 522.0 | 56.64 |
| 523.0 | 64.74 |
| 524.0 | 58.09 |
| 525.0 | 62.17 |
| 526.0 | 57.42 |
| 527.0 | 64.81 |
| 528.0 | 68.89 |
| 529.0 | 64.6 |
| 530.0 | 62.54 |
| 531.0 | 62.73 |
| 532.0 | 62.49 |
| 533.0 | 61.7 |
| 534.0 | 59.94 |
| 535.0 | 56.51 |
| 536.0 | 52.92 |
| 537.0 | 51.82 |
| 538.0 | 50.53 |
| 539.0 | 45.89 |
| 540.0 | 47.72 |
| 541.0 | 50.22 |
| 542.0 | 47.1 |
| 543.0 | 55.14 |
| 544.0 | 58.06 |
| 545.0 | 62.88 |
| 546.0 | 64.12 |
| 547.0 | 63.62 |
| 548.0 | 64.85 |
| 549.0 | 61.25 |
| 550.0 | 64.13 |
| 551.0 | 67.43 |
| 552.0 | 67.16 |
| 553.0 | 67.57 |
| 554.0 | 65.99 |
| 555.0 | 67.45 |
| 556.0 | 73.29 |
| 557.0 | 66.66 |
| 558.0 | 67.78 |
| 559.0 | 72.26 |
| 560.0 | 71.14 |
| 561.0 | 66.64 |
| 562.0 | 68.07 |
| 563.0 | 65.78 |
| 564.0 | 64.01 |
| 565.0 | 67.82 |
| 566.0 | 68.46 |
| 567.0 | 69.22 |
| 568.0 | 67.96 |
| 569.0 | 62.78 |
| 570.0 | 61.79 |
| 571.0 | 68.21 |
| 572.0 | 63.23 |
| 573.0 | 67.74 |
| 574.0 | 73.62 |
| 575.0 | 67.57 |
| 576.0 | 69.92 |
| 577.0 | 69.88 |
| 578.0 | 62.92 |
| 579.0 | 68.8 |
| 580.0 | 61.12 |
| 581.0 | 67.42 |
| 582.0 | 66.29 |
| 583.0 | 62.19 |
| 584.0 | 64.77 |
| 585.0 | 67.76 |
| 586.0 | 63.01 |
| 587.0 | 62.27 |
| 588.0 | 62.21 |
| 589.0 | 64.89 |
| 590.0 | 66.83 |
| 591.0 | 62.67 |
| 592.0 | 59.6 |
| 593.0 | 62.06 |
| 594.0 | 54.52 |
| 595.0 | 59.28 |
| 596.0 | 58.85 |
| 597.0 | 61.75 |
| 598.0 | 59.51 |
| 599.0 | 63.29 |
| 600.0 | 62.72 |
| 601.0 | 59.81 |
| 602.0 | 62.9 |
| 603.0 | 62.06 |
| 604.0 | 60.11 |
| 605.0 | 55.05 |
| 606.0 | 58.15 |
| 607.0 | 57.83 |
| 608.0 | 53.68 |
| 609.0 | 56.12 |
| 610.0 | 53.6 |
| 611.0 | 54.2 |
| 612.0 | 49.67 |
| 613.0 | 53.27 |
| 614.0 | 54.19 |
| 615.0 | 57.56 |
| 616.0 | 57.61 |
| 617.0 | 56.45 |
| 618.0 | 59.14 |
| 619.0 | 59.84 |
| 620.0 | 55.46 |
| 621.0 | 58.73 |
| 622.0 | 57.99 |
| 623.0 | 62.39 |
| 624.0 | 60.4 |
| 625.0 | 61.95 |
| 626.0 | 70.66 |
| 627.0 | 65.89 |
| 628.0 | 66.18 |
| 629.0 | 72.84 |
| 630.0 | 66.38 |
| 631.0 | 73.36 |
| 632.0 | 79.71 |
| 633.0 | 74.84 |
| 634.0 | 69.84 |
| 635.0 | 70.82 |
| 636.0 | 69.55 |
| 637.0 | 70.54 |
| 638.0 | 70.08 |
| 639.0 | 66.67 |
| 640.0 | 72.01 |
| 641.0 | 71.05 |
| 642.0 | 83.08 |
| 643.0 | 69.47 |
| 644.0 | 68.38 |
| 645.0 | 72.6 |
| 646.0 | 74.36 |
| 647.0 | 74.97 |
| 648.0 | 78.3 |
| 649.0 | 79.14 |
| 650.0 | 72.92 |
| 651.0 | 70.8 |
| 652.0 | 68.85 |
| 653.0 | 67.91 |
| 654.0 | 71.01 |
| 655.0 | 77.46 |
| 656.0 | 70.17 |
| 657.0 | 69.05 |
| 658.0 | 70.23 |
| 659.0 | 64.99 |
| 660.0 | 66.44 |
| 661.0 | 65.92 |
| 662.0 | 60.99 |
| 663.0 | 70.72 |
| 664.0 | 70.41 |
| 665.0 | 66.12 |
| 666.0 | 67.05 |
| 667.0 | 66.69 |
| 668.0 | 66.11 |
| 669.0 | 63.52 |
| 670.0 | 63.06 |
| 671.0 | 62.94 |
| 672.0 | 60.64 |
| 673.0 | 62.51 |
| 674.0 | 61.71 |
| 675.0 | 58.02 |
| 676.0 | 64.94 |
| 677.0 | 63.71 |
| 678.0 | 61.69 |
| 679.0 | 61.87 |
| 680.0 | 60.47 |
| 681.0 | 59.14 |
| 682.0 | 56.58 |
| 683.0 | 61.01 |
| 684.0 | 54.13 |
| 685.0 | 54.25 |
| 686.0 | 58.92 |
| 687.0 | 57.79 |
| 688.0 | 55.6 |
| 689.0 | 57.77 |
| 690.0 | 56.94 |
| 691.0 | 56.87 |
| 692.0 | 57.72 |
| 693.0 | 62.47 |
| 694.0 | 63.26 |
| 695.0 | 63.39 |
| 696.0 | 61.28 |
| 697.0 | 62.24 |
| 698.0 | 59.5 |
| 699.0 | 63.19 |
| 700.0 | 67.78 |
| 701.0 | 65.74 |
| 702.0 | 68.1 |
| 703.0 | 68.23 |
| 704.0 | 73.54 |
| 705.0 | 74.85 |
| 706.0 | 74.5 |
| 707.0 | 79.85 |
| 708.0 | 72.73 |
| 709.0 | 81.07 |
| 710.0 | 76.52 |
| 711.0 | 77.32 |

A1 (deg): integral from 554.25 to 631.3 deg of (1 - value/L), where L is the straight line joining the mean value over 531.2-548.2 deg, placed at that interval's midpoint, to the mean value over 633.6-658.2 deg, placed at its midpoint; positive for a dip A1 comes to 0.8 deg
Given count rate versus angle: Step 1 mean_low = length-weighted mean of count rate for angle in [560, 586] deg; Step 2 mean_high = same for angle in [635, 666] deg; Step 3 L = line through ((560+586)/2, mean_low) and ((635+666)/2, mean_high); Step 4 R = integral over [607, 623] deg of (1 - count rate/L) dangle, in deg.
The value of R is 3.0 deg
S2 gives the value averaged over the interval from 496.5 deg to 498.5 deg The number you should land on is 53.5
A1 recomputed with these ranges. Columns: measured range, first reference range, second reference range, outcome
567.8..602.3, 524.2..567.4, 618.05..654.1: 0.7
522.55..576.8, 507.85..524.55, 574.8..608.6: -3.0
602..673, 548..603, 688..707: -0.9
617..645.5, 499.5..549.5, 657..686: -2.8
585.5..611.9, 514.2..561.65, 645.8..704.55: 1.1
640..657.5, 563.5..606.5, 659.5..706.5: -2.7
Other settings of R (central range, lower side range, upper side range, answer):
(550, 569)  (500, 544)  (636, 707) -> -2.76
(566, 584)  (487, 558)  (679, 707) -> -2.16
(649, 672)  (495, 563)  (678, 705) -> -2.65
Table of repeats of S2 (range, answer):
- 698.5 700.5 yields 65.5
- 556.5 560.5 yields 69.5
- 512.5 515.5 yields 56.5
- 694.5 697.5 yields 62.3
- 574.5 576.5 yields 68.7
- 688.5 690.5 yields 57.4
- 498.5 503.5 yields 53.2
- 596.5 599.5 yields 61.5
